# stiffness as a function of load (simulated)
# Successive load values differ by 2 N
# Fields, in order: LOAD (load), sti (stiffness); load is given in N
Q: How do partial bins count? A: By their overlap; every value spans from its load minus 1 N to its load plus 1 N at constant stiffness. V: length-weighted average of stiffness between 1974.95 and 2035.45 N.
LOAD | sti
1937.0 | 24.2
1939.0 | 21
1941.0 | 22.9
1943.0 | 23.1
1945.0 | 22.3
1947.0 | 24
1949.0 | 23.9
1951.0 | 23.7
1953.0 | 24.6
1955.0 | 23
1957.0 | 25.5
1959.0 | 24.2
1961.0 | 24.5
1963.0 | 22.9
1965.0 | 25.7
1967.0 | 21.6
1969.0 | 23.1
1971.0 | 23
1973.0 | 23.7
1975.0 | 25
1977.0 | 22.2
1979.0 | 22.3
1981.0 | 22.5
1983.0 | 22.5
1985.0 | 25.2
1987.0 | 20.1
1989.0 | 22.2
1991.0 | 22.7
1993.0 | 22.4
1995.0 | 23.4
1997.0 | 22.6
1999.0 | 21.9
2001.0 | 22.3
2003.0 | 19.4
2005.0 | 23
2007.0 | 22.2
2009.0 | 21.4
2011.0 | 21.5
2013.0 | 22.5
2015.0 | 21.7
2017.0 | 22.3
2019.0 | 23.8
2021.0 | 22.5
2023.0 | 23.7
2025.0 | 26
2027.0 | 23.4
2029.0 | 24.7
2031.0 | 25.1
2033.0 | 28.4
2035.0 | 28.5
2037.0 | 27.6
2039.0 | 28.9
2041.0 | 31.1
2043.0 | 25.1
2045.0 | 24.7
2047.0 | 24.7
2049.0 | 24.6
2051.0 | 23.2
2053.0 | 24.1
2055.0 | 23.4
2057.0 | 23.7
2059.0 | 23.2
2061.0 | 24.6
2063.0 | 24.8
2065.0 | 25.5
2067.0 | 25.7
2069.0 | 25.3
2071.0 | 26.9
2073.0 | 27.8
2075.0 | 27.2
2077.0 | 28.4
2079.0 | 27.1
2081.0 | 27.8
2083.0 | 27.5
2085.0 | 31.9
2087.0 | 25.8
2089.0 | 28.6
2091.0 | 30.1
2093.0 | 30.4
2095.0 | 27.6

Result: 23.1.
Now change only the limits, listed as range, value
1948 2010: 23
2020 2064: 25.3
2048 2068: 24.3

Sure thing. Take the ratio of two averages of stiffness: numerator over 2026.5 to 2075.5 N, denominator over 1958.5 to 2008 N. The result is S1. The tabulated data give 1.13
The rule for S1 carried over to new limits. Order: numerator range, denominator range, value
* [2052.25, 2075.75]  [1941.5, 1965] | 1.06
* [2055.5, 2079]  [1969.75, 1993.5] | 1.13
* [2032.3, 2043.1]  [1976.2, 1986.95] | 1.26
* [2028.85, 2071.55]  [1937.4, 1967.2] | 1.09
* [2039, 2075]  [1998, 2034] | 1.10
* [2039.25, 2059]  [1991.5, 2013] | 1.13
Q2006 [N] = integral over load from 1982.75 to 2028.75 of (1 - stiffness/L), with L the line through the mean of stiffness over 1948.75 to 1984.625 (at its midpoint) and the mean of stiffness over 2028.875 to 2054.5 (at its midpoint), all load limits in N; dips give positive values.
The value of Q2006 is 4.34 N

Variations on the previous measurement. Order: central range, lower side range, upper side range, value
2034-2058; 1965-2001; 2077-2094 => 0.5 N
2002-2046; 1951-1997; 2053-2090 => 0.8 N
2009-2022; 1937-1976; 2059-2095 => 1.6 N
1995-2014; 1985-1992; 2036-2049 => 1.3 N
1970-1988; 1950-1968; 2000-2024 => 0.3 N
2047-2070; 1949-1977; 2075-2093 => 2.6 N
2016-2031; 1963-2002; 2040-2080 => 0.3 N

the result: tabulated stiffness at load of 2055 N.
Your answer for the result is 23.4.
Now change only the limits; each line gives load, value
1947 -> 24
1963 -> 22.9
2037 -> 27.6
